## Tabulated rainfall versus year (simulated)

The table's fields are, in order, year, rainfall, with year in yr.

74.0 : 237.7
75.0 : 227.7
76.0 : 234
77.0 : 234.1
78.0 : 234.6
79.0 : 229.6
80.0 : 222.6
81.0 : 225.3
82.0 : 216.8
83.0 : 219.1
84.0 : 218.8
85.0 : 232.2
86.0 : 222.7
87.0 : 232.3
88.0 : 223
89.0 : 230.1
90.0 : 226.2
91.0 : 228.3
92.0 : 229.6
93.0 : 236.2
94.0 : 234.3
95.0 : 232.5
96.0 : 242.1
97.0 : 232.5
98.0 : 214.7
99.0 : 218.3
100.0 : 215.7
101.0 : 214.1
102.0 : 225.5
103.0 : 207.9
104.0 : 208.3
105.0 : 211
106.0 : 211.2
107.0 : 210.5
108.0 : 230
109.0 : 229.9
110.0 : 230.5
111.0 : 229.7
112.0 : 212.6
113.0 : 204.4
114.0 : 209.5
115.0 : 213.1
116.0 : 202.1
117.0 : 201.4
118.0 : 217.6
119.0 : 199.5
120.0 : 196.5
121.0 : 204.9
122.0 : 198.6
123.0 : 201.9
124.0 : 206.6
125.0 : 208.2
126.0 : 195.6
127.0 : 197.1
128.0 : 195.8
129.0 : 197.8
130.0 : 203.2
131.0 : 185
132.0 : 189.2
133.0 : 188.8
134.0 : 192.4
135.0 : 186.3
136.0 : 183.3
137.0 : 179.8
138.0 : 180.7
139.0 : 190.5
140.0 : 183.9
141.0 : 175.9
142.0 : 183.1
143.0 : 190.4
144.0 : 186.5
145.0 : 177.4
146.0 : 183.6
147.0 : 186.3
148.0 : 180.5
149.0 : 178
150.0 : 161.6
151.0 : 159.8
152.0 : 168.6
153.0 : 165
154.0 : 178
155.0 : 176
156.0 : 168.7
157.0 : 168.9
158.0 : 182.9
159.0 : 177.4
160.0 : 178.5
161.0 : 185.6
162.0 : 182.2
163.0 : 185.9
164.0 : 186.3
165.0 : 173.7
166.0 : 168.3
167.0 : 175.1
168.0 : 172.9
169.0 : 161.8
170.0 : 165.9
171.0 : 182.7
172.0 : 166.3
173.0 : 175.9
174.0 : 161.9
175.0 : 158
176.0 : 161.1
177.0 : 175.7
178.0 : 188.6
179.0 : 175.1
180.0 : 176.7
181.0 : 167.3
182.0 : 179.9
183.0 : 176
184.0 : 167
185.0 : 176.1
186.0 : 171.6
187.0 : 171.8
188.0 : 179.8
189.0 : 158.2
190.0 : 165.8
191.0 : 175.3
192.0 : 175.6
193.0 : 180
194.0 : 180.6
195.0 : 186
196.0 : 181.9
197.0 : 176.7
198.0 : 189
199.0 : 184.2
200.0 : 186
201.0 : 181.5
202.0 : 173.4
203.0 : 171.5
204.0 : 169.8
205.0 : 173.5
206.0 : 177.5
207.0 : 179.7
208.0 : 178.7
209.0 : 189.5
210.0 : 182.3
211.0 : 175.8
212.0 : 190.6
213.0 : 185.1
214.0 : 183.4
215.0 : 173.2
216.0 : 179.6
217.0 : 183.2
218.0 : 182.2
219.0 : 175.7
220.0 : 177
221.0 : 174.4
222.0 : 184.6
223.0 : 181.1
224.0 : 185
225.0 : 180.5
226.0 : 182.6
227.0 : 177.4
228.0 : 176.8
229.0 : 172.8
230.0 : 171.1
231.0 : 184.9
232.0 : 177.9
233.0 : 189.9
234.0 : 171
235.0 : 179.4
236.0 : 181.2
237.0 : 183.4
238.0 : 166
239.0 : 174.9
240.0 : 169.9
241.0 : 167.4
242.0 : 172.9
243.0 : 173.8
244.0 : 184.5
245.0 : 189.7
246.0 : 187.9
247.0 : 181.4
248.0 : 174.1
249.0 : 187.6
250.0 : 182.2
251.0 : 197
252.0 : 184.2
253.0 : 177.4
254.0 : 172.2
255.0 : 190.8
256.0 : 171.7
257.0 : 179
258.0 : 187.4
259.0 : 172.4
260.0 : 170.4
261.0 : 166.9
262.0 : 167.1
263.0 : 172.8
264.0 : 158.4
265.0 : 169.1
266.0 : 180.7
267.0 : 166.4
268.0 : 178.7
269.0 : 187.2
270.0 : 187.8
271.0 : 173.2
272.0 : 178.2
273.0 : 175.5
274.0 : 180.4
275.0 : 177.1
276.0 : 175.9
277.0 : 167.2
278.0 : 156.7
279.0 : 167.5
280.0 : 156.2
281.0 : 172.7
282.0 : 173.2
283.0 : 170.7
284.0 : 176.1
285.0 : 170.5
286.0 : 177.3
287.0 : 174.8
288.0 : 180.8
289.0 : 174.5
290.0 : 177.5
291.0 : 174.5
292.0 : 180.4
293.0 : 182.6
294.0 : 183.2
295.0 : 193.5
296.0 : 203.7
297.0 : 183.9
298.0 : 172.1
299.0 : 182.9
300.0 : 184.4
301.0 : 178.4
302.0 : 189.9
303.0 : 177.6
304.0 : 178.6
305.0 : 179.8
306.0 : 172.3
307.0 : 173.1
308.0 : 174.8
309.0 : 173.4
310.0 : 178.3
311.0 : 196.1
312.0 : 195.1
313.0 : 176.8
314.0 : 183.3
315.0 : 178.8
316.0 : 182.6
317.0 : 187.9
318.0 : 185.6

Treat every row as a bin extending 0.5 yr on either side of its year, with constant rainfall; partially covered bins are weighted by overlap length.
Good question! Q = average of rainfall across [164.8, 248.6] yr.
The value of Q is 177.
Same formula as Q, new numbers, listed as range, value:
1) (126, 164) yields 182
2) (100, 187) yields 188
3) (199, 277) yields 178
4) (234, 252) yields 179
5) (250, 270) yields 177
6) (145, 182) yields 174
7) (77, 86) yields 225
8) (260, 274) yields 174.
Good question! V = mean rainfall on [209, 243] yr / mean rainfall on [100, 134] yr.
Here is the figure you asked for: 0.86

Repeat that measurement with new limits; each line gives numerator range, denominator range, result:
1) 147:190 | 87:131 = 0.81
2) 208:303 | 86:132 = 0.83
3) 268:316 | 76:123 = 0.81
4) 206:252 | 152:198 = 1.03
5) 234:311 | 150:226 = 1.01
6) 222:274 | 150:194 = 1.03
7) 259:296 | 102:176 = 0.92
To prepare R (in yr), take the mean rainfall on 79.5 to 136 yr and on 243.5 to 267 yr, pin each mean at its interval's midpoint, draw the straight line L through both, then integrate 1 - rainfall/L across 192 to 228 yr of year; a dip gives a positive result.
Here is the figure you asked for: 1.7 yr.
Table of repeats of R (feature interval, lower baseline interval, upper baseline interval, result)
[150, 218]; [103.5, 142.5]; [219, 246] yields 4.50 yr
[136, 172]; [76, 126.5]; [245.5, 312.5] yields 5.14 yr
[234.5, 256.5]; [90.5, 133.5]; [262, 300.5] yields 0.50 yr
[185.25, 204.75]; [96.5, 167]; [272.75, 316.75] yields 1.18 yr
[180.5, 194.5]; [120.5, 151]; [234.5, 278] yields 0.79 yr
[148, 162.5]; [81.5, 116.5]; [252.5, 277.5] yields 2.25 yr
